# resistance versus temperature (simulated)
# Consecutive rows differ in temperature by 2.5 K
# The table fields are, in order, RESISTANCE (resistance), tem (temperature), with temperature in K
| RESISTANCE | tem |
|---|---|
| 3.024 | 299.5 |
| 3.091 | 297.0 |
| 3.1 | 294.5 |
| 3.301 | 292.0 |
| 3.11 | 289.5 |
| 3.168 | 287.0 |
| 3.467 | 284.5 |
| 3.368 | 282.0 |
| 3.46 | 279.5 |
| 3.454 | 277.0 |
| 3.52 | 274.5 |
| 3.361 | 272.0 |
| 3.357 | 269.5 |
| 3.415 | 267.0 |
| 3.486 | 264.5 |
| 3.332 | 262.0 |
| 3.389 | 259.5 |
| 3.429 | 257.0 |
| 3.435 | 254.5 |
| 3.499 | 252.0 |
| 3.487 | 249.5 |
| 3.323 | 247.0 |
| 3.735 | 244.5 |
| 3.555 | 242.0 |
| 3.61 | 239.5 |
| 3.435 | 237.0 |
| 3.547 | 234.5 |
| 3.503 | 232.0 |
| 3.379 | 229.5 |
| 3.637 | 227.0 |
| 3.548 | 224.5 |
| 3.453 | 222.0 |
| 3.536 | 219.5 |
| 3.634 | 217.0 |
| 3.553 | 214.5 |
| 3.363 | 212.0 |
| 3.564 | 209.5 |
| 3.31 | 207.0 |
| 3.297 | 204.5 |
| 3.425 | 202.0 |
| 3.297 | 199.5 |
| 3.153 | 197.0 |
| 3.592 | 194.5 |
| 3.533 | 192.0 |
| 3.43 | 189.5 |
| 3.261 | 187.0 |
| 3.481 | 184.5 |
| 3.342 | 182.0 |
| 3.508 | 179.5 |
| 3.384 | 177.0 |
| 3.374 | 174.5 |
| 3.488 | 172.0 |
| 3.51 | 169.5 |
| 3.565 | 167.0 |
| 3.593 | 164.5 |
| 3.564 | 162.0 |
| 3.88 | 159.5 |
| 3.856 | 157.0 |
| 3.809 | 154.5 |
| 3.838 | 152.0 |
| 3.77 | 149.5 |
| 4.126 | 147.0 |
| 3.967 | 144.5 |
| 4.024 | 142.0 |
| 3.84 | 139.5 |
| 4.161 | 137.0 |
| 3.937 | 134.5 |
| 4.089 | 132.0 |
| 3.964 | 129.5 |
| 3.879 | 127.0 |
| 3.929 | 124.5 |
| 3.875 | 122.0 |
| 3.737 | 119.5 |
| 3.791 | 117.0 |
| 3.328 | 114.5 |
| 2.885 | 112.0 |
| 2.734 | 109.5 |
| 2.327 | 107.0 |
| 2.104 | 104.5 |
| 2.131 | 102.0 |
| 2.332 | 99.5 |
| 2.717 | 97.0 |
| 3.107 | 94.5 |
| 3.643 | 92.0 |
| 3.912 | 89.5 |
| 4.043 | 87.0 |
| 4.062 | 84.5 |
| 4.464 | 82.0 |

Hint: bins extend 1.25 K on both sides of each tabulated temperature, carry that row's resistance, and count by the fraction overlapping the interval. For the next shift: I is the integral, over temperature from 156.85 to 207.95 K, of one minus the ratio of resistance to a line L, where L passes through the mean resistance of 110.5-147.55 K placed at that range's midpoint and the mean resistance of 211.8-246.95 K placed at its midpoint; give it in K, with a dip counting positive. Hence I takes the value 2.9 K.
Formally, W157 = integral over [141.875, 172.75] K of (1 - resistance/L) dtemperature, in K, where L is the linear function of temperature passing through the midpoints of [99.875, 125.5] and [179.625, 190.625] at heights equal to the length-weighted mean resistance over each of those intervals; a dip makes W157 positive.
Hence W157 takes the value -4.8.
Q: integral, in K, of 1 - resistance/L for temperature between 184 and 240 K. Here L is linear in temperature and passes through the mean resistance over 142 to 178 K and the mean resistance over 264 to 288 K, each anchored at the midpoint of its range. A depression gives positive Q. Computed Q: 1.8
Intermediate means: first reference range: 3.71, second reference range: 3.41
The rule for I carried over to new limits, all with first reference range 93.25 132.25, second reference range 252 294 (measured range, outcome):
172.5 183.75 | -0.6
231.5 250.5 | -1.1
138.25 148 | -2.4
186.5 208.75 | -0.7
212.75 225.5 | -0.9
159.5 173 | -1.4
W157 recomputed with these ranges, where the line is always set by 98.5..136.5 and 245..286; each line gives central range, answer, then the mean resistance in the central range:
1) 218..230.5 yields -0.5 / 3.52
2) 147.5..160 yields -2.0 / 3.85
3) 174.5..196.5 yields -0.5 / 3.43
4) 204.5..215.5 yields -0.2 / 3.43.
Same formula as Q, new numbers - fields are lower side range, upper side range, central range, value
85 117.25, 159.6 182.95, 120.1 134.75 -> -3.4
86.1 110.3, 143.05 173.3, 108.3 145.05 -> -4.8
